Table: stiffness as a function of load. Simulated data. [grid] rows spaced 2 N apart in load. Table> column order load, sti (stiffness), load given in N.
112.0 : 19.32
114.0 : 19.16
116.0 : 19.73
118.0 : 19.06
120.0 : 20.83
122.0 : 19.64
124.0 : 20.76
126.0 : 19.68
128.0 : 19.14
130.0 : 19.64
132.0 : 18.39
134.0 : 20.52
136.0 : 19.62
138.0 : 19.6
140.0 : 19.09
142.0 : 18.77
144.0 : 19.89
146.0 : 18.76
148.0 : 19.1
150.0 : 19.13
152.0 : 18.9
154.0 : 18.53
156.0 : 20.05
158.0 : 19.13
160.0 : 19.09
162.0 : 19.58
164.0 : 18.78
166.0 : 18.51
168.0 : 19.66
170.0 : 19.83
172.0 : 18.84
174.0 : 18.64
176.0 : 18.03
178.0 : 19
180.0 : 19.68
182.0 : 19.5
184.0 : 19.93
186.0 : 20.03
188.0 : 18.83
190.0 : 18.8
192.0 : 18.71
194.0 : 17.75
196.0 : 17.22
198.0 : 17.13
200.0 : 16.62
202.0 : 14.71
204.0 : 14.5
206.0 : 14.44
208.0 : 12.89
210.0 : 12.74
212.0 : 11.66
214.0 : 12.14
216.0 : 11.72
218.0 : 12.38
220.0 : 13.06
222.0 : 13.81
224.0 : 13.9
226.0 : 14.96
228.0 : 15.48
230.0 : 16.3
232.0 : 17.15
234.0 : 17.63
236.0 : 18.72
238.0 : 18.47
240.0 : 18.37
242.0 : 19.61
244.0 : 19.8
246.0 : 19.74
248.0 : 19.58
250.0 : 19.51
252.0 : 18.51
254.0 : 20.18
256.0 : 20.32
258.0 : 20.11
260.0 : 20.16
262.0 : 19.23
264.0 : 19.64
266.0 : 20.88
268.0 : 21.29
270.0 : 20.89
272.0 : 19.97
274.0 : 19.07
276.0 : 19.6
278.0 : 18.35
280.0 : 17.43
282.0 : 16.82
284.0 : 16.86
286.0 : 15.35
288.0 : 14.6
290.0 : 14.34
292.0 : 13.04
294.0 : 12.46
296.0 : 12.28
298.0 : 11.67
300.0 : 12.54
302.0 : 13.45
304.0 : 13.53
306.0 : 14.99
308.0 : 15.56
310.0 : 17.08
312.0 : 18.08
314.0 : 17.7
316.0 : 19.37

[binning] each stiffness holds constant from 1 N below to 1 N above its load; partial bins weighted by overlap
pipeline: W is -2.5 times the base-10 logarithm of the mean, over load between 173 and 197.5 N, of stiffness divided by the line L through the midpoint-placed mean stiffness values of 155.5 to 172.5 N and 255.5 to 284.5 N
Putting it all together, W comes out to 0.03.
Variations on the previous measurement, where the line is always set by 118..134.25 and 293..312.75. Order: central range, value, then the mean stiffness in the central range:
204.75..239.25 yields 0.143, 14.6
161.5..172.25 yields -0.044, 19.2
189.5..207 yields 0.056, 16.6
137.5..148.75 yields 0.001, 19.2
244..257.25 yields -0.239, 19.7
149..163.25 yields -0.023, 19.2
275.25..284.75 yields -0.196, 17.8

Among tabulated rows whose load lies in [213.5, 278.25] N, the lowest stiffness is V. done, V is 11.72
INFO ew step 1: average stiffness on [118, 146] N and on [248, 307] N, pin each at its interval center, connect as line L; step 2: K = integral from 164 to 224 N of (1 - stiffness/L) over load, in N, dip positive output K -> 6.6 N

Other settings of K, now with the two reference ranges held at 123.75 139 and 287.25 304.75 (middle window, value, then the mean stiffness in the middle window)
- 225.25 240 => -1.43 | 17.1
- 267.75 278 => -4.33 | 19.9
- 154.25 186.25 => -2.07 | 19.2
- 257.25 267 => -3.77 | 20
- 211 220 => 2.31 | 12.1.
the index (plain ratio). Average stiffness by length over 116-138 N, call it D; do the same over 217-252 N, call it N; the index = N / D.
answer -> 0.86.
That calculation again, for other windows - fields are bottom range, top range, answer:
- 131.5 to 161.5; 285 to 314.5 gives 0.75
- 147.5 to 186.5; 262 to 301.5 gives 0.87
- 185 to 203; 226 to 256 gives 1.04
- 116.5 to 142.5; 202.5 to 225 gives 0.67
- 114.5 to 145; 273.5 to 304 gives 0.77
